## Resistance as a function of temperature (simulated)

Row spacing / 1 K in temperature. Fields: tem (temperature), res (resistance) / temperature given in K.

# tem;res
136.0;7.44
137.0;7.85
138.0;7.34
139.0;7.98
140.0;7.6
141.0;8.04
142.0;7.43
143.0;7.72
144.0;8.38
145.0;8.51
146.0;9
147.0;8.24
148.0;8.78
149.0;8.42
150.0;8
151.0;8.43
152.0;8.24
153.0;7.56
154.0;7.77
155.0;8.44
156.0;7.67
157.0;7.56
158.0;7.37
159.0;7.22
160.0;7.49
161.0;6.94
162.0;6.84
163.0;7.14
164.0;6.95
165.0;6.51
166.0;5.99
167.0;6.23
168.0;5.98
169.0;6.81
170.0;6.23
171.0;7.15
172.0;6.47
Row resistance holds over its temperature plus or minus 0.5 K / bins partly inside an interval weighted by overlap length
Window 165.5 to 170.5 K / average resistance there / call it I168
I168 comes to 6.25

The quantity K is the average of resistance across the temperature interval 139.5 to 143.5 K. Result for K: 7.7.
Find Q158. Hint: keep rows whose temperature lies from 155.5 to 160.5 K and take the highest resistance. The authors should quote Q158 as 7.67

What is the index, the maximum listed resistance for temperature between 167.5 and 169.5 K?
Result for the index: 6.81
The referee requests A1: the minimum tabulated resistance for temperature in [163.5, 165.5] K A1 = 6.51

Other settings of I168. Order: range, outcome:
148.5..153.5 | 8.13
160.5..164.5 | 6.97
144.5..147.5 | 8.58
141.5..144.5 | 7.84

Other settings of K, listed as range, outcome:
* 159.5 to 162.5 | 7.09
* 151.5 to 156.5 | 7.94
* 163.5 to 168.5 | 6.33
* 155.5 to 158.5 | 7.53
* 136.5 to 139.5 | 7.72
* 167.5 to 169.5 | 6.39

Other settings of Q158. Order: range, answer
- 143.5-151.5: 9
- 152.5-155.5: 8.44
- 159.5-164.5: 7.49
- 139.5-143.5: 8.04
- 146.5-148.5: 8.78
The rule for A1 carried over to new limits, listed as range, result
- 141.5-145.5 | 7.43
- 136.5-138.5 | 7.34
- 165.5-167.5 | 5.99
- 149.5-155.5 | 7.56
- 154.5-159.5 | 7.22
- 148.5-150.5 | 8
